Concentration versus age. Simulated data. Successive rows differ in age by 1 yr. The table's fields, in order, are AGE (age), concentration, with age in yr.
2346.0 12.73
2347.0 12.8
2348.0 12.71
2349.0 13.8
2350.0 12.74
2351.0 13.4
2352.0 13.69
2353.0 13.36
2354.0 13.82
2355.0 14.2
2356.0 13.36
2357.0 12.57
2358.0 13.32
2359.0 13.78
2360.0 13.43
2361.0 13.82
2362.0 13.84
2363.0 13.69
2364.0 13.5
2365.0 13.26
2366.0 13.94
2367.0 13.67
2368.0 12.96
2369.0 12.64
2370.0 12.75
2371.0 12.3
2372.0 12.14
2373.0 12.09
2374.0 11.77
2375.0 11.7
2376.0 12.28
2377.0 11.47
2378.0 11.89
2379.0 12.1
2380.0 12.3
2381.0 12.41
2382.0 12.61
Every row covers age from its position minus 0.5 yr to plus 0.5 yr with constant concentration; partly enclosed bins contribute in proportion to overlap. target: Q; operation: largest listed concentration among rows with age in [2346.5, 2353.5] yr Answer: 13.8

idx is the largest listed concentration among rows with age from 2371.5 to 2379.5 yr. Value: 12.28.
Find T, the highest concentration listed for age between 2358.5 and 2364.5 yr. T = 13.84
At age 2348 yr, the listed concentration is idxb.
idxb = 12.71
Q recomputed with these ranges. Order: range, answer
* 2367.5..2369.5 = 12.96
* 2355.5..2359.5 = 13.78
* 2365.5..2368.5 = 13.94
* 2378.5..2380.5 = 12.3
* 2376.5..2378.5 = 11.89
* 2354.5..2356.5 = 14.2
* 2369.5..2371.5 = 12.75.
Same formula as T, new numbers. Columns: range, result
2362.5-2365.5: 13.69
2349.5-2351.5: 13.4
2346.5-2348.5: 12.8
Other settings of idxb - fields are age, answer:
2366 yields 13.94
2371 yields 12.3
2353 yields 13.36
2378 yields 11.89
